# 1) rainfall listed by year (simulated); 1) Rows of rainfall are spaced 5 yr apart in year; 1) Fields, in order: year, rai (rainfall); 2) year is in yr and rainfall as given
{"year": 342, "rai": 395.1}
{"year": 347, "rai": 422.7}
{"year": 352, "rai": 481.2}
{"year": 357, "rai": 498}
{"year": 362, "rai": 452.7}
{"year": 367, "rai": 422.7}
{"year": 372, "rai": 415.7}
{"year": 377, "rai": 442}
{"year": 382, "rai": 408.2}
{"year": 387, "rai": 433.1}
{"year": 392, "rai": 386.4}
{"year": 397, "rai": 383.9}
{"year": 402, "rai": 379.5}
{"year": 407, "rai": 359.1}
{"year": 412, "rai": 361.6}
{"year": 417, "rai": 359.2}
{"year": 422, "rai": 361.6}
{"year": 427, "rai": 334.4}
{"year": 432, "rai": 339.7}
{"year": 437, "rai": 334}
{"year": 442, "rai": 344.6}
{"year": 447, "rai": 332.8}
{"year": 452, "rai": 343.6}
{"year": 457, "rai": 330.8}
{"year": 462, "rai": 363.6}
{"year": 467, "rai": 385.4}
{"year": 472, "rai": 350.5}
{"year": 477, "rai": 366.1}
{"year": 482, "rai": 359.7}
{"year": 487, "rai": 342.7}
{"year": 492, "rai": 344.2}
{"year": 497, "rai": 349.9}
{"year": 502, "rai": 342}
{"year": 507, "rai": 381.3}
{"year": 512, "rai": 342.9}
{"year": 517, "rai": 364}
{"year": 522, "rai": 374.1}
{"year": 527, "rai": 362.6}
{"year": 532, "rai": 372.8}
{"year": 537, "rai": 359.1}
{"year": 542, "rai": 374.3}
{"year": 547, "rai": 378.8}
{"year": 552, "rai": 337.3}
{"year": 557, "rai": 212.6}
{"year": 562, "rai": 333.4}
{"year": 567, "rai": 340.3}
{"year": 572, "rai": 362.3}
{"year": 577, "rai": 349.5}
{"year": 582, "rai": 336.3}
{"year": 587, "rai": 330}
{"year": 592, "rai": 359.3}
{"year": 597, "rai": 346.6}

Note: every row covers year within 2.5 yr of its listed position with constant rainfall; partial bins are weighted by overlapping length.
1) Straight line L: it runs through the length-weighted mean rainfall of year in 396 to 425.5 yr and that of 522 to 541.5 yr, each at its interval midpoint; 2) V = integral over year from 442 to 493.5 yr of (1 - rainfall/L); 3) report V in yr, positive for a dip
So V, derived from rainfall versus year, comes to 2.0 yr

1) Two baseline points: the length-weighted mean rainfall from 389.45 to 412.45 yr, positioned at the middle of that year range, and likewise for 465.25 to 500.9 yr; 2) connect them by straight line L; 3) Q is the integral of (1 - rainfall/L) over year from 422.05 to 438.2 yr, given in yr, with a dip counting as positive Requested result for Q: 1.2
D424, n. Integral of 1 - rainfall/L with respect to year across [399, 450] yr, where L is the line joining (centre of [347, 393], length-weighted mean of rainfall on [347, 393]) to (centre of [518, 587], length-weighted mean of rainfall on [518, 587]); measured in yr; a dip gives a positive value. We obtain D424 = 7.5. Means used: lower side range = 439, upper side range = 345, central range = 351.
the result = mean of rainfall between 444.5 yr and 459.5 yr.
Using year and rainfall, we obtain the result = 336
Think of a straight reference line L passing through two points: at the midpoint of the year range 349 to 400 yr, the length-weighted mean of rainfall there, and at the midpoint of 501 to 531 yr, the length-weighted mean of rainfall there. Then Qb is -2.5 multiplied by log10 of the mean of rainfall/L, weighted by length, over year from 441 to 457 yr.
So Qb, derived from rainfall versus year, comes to 0.169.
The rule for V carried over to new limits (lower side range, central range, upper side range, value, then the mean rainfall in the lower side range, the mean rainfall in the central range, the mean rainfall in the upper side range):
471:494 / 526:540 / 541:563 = -1.4 yr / 353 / 365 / 324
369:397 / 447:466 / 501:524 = 1.8 yr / 414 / 347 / 362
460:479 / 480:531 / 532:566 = -0.6 yr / 366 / 357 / 336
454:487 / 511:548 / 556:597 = -2.4 yr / 358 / 366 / 333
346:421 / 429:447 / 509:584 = 2.4 yr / 413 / 338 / 347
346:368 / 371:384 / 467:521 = 0.6 yr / 460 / 423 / 356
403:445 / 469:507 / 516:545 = 0.8 yr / 350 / 353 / 368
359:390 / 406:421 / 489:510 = 1.7 yr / 429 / 360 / 354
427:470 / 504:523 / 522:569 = -1.1 yr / 346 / 364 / 343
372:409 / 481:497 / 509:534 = 1.1 yr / 401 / 348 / 363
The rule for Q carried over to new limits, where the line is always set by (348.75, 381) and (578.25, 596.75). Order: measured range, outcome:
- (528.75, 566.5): 2.4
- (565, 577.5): 0.0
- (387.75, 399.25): 1.1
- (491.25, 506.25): 1.4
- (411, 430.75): 3.3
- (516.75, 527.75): 0.2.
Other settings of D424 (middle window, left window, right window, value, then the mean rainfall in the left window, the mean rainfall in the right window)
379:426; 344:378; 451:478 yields 3.5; 447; 357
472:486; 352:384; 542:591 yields 0.9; 444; 334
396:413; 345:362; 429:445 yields 0.8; 466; 339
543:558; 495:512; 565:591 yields 1.0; 356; 345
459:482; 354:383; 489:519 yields 0.6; 442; 354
